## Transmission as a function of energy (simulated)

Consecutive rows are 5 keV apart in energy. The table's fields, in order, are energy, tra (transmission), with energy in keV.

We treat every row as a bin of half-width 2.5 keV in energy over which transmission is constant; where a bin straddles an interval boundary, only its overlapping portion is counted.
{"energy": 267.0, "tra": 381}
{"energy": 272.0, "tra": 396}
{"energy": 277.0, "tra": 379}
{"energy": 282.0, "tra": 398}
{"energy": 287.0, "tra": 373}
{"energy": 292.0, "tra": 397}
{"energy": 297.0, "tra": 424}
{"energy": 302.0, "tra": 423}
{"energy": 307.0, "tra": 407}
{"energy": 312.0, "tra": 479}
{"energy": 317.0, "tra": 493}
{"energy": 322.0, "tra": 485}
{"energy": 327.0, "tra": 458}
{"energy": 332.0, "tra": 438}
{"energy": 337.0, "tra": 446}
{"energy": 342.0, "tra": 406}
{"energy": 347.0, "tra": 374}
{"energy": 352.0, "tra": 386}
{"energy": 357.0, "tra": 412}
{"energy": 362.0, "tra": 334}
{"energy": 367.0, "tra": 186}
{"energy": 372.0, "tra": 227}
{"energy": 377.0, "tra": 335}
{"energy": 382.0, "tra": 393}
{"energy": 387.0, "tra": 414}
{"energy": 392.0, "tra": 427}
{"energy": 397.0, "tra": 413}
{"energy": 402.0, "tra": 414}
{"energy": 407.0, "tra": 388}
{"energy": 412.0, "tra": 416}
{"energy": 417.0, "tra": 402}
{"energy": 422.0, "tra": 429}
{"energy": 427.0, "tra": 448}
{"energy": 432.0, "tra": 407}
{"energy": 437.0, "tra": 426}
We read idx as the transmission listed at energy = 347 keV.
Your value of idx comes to 374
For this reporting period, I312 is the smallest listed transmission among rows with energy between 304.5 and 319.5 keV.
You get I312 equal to 407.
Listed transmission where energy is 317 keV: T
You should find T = 493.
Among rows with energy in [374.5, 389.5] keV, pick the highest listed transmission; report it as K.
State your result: 414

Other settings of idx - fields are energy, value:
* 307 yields 407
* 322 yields 485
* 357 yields 412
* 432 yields 407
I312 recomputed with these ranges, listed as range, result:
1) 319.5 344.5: 406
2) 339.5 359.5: 374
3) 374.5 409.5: 335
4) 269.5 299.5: 373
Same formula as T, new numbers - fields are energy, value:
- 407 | 388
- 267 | 381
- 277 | 379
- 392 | 427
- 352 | 386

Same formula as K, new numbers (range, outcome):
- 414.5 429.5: 448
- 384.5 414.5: 427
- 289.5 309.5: 424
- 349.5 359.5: 412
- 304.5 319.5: 493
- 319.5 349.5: 485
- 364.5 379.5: 335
